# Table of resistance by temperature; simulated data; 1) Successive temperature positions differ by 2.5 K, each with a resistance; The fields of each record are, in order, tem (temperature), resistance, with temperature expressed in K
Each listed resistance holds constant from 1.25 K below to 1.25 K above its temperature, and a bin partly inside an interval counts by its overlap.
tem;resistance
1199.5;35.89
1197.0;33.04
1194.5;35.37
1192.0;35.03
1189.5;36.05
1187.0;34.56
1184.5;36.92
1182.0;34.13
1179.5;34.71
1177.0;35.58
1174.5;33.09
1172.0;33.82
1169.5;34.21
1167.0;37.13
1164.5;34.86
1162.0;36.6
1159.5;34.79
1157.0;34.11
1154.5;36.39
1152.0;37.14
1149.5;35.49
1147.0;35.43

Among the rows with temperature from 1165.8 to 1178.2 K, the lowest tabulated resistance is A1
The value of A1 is 33.09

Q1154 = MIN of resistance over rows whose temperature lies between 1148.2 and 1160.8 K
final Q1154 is 34.11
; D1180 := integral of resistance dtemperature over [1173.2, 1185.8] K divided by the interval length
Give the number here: 34.9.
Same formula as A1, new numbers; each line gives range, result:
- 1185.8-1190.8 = 34.56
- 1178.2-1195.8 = 34.13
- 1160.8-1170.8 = 34.21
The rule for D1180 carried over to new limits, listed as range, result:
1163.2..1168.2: 36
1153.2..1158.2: 35.3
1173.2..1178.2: 34.3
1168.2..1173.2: 34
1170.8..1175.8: 33.5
